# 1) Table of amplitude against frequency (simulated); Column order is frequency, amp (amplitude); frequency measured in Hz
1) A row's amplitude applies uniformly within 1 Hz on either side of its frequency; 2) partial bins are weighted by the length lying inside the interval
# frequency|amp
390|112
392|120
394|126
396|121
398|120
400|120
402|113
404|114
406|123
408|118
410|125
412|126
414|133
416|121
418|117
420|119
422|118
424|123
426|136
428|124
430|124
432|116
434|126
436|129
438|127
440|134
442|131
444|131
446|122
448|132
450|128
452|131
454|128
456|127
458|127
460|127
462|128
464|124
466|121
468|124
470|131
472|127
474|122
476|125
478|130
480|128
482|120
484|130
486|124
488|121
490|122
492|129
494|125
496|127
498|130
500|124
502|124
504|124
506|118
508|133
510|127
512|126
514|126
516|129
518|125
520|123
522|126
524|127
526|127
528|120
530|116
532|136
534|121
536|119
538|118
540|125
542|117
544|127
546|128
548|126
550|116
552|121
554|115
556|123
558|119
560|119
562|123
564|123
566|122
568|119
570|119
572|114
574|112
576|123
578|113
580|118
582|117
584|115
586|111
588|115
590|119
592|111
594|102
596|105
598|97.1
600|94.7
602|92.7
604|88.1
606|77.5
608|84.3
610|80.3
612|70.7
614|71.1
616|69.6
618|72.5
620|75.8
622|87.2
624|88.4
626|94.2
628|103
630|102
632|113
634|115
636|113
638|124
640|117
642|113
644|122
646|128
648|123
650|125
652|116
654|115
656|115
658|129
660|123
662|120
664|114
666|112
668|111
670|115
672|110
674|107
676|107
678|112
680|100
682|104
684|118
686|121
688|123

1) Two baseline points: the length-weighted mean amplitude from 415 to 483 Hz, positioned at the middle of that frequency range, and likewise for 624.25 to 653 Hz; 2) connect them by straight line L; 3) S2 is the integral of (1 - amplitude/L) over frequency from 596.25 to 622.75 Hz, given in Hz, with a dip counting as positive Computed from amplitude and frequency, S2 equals 7.7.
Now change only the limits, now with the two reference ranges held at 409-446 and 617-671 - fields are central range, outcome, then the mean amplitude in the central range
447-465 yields -0.7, 128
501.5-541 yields -1.8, 125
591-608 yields 2.7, 95.3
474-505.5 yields -1.1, 125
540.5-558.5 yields -0.7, 122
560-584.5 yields -0.6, 118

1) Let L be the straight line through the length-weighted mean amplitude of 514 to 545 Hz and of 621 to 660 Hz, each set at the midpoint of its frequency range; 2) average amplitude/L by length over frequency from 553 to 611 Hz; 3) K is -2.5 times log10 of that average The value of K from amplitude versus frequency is 0.09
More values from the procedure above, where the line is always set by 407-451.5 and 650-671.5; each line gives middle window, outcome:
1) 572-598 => 0.07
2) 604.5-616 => 0.48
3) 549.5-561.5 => 0.02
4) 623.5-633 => 0.18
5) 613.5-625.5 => 0.45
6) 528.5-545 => -0.01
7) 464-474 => -0.01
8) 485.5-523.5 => -0.02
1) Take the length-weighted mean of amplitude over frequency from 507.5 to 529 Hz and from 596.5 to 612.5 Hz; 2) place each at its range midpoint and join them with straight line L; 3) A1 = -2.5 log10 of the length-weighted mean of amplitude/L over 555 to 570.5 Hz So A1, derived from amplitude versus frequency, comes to -0.15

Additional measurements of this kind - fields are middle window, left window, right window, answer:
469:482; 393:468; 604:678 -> -0.06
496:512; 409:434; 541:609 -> -0.07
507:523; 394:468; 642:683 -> -0.05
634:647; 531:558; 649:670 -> -0.01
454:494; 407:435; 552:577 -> -0.03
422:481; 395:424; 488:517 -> -0.03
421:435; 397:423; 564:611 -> -0.04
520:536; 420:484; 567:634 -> -0.11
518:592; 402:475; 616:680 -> -0.03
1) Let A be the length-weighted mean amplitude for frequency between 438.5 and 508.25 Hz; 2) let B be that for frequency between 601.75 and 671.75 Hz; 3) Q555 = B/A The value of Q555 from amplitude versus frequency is 0.82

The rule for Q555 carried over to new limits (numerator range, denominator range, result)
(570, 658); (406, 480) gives 0.83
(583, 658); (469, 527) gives 0.81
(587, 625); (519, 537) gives 0.72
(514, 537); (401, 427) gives 1.02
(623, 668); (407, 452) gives 0.91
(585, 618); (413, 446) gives 0.74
